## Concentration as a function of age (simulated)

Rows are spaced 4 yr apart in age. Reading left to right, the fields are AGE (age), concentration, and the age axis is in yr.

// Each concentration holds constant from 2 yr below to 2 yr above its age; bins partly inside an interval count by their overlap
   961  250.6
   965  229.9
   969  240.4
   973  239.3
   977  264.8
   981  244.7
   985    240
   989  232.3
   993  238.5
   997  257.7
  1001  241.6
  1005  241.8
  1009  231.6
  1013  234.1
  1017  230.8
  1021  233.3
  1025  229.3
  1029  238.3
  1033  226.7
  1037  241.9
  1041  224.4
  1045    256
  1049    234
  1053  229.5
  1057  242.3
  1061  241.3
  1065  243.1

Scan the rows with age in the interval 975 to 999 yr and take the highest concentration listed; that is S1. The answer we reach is 264.8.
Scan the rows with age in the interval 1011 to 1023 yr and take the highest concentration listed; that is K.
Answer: 234.1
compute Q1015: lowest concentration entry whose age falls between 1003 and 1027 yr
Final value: 229.3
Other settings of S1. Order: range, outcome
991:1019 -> 257.7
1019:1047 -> 256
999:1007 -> 241.8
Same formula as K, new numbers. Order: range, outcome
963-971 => 240.4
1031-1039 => 241.9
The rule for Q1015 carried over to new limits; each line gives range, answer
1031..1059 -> 224.4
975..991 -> 232.3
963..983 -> 229.9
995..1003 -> 241.6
